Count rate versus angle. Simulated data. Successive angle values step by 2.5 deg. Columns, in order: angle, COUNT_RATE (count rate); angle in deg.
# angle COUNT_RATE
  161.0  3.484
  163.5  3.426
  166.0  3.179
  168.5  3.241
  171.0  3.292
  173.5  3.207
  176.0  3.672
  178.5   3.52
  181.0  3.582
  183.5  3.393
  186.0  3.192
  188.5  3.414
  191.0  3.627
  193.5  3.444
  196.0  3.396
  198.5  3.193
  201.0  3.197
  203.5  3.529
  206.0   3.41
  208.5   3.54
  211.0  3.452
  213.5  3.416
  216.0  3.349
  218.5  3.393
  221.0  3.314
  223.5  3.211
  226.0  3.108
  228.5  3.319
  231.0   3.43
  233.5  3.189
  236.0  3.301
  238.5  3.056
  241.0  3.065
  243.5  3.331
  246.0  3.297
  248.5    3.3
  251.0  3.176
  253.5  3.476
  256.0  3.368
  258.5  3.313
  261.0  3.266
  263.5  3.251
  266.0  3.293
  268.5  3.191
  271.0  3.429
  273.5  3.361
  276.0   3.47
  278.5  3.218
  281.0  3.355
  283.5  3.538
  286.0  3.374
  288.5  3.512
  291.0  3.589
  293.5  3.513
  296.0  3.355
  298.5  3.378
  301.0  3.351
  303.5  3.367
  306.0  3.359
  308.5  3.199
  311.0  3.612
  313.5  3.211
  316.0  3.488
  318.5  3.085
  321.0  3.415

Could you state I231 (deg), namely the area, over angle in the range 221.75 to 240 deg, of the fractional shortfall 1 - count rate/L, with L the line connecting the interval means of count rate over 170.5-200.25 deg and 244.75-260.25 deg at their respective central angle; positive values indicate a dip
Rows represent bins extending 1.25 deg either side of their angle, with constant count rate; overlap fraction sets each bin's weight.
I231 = 0.6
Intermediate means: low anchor 3.41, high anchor 3.32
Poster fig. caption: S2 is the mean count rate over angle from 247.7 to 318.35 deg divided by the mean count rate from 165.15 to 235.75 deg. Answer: 1.0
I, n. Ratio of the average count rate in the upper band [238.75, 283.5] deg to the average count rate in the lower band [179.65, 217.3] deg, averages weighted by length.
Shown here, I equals 1.0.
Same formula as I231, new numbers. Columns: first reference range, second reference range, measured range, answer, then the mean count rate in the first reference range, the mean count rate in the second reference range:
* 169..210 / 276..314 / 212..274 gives 2.1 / 3.41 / 3.4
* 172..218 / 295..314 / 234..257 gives 0.9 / 3.42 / 3.36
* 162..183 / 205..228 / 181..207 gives -0.1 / 3.39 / 3.35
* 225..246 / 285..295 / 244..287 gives 0.5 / 3.23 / 3.5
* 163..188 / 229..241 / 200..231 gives -0.8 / 3.37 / 3.23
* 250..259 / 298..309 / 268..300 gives -0.7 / 3.34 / 3.34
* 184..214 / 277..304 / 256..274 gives 0.6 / 3.4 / 3.42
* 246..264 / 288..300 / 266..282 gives 0.2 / 3.31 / 3.46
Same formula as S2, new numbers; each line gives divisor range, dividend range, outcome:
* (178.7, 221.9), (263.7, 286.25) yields 0.98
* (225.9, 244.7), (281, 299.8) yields 1.07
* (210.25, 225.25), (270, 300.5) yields 1.02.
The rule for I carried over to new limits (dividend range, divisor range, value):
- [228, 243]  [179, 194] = 0.94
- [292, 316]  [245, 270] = 1.03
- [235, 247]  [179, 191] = 0.94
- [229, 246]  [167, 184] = 0.95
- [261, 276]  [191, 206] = 0.98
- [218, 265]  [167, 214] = 0.96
